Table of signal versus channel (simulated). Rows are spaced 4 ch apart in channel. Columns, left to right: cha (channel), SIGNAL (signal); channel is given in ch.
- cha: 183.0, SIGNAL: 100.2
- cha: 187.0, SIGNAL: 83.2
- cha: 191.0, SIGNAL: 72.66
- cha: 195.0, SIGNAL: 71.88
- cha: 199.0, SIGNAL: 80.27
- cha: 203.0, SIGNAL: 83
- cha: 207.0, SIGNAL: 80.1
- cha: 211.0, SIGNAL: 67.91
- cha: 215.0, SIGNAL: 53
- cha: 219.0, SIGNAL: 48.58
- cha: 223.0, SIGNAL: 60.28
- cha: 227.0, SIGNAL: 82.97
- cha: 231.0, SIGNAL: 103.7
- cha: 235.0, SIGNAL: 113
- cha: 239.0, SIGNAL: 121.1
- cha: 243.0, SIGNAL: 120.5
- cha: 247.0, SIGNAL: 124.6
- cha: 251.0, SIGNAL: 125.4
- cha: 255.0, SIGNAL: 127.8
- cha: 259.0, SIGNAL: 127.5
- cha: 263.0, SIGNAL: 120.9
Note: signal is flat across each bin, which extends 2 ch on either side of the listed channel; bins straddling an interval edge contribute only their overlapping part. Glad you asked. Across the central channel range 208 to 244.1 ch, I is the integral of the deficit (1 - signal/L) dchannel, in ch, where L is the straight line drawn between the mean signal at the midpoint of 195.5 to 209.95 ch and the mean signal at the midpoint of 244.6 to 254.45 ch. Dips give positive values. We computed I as 6.7 ch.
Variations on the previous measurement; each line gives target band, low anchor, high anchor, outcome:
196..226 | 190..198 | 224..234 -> 4.9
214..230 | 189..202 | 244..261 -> 5.7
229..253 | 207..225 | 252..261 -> -4.1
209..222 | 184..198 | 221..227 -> 2.5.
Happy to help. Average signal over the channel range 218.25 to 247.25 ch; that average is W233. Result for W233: 97.2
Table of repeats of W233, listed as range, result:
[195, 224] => 68.1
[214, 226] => 56.5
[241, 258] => 125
